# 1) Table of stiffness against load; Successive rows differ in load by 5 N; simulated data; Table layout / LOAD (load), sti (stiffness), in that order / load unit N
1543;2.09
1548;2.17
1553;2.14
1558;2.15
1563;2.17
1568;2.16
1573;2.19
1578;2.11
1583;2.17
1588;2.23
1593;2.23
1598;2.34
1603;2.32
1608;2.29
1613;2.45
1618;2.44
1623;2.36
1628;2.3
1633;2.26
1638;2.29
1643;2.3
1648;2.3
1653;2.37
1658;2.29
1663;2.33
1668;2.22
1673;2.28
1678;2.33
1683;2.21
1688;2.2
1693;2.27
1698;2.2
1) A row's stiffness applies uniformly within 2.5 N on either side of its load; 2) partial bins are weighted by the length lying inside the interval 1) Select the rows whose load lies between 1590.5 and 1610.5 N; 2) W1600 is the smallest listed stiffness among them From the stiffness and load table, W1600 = 2.23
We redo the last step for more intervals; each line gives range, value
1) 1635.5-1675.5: 2.22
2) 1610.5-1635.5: 2.26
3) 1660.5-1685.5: 2.21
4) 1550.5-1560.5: 2.14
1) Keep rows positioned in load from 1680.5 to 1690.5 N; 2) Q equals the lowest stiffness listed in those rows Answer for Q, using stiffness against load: 2.2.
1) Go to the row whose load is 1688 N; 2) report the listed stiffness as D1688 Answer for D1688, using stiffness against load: 2.2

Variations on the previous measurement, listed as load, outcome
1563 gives 2.17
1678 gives 2.33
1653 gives 2.37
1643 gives 2.3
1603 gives 2.32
